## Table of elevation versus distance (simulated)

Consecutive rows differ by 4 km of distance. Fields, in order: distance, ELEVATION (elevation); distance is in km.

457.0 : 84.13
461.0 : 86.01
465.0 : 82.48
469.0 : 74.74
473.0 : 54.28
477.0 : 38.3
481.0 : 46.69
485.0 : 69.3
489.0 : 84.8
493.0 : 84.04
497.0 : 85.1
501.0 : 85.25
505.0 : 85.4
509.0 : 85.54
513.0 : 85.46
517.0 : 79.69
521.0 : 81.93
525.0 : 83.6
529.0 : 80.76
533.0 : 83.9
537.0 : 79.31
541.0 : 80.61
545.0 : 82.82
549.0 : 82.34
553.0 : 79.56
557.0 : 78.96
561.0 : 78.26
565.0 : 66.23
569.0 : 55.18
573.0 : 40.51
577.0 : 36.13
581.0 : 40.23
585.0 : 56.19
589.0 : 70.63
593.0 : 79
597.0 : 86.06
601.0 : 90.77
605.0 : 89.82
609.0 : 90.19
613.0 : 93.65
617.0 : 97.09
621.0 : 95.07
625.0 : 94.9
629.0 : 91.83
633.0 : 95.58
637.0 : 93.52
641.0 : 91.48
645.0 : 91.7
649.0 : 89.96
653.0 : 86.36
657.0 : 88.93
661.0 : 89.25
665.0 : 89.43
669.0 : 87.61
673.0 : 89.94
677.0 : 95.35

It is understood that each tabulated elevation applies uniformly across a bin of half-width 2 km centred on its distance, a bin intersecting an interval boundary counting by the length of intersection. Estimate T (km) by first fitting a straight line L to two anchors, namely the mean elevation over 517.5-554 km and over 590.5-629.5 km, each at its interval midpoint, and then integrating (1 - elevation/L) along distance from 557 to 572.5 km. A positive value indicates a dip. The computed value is 3.5 km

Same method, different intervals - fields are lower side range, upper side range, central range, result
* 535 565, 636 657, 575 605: 6.1 km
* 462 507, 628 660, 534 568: 0.8 km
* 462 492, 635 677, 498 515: -3.8 km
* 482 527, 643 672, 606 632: -1.9 km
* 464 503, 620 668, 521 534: -1.1 km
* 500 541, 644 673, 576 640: 3.5 km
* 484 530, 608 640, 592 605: 0.7 km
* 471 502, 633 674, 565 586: 8.6 km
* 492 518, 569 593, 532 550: -3.3 km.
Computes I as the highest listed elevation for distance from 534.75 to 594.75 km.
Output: 82.82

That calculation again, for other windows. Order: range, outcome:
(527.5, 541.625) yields 83.9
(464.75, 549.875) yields 85.54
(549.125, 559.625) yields 79.56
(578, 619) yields 97.09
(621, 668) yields 95.58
